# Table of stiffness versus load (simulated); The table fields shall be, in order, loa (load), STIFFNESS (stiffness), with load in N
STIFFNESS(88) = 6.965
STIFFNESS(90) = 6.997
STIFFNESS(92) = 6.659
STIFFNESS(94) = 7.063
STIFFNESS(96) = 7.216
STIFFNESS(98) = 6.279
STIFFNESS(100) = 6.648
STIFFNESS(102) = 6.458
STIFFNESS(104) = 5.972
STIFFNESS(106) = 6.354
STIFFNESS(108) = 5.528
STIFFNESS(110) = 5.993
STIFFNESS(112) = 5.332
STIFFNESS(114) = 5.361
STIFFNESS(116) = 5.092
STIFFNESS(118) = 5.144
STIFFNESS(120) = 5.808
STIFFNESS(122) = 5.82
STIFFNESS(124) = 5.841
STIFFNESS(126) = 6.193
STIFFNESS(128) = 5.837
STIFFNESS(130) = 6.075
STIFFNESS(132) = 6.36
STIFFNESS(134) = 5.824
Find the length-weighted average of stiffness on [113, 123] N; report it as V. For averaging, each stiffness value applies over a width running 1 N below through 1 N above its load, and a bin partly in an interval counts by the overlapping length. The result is 5.45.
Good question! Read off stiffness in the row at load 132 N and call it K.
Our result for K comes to 6.36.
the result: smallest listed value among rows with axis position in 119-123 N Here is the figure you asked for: 5.808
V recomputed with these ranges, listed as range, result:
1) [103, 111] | 5.96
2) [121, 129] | 5.92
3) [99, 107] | 6.36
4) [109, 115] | 5.56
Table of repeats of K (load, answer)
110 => 5.993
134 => 5.824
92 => 6.659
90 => 6.997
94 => 7.063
